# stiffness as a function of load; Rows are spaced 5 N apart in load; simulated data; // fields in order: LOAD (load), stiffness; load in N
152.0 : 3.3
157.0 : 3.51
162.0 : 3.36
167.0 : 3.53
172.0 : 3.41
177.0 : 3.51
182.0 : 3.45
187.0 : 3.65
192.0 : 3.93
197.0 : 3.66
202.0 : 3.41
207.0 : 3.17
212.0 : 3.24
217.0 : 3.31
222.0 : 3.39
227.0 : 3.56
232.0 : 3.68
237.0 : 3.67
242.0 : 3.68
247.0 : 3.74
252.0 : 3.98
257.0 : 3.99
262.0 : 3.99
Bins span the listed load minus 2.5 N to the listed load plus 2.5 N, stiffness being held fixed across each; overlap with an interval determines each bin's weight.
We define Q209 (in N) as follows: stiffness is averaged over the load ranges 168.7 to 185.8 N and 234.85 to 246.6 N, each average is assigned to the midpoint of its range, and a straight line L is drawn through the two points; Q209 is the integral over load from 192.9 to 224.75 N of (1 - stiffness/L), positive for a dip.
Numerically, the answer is 1.6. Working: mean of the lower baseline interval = 3.47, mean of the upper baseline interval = 3.69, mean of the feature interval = 3.39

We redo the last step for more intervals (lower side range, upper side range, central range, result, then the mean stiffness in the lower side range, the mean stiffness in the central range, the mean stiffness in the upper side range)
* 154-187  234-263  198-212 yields 1.2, 3.47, 3.32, 3.83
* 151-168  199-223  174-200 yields -2.1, 3.43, 3.63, 3.31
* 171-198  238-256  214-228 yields 1.2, 3.61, 3.4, 3.81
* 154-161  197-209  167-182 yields -0.2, 3.46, 3.47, 3.37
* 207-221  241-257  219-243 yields -0.3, 3.27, 3.58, 3.84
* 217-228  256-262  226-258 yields -0.2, 3.43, 3.76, 3.99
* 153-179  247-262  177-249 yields 3.4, 3.45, 3.54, 3.95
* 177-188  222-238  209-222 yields 1.0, 3.53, 3.29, 3.59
